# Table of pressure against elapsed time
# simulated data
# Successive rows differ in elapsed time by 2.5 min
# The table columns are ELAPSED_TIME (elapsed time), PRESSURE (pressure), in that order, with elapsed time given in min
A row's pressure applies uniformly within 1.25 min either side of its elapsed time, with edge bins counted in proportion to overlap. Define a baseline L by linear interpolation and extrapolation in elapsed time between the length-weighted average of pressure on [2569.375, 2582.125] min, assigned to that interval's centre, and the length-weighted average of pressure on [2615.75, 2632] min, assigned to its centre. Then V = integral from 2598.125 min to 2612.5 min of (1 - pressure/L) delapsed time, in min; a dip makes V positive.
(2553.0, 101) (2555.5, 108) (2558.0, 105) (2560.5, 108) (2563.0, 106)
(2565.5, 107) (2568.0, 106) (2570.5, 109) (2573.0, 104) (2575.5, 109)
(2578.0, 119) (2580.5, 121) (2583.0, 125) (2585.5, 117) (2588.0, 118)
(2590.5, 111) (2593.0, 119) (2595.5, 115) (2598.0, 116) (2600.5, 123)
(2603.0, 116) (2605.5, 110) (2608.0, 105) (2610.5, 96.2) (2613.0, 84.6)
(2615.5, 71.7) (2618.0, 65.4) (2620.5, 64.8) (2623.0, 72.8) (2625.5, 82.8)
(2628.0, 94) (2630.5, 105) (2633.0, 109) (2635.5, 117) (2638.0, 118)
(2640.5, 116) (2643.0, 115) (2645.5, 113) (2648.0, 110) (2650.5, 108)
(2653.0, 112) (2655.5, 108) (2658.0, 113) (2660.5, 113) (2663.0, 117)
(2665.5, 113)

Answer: -2.5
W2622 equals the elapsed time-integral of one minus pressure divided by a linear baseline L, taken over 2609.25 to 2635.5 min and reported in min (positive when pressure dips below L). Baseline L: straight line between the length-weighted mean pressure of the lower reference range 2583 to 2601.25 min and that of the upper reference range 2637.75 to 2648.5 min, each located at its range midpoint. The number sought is 6.7 min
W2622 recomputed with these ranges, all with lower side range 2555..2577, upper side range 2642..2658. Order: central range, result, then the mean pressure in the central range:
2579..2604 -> -2.3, 118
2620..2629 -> 2.5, 79.3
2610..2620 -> 2.9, 77.1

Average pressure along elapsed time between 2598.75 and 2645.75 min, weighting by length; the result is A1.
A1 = 98.8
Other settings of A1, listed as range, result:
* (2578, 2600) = 118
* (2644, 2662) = 111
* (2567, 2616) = 110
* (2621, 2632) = 87.5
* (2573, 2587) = 117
